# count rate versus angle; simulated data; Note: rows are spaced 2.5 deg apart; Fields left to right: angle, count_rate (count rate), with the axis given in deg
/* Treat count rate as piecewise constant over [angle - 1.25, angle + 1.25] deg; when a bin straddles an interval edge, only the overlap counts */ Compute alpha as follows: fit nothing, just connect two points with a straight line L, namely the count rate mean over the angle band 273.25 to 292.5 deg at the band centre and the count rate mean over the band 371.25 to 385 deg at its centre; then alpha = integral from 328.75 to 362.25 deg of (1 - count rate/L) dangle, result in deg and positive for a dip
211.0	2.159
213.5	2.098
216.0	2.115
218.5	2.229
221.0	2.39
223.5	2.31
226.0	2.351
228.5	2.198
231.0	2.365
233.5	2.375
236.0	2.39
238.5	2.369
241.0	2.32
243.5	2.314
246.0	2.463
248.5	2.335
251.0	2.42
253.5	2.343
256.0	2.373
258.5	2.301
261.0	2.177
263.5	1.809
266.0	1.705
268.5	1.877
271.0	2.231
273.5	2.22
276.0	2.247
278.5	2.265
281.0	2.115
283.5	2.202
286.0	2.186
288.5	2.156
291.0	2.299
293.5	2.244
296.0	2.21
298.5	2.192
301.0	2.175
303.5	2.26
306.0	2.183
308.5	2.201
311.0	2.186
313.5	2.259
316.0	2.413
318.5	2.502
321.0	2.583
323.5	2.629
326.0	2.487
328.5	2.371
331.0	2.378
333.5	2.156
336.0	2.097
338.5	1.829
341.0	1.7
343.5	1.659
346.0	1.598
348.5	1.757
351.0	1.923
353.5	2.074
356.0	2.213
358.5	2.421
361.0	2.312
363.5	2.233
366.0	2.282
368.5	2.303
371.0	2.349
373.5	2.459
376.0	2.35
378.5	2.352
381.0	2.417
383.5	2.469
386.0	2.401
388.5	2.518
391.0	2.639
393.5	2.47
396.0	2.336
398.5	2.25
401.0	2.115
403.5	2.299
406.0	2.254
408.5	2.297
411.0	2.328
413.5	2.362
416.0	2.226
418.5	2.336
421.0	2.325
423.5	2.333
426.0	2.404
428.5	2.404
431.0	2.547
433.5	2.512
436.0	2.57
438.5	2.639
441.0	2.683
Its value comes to 4.6 deg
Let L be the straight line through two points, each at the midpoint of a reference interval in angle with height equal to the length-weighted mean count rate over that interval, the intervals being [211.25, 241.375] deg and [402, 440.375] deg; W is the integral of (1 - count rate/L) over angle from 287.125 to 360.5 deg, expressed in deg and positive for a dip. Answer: 5.0 deg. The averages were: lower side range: 2.29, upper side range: 2.39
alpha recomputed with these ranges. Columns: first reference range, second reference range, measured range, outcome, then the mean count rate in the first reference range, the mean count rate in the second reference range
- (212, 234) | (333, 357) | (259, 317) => -2.9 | 2.27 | 1.89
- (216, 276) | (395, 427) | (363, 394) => -1.6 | 2.25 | 2.3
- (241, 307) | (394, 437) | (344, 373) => 2.1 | 2.21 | 2.35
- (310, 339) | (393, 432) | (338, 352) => 3.6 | 2.34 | 2.33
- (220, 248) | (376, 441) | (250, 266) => 1.1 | 2.35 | 2.4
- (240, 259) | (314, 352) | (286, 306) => 0.2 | 2.36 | 2.14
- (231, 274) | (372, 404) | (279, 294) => 0.5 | 2.24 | 2.39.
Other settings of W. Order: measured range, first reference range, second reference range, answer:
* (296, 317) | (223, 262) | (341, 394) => 0.50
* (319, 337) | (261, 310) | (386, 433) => -1.42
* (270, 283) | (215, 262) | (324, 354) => -0.04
